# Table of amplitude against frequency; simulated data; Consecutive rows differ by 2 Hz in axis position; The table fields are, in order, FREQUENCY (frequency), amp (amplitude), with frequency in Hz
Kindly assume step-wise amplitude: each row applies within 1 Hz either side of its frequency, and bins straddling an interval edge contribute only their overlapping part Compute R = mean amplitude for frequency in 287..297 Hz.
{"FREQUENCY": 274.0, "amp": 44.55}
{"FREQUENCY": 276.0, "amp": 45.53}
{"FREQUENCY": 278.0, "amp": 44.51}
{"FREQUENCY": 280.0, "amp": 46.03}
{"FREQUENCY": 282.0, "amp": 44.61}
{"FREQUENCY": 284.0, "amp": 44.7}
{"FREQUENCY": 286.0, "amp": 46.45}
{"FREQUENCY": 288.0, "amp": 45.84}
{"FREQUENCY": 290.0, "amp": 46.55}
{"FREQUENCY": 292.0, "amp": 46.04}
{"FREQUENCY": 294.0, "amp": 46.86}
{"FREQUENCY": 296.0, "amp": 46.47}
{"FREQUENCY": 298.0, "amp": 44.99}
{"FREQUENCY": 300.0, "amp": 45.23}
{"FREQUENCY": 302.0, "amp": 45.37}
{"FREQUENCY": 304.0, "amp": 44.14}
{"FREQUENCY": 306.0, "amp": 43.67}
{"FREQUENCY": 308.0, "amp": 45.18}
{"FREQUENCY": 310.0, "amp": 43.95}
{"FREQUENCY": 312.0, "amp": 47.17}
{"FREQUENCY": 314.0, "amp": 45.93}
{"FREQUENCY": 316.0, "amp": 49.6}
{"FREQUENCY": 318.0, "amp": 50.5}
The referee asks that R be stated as 46.4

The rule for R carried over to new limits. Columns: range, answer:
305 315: 45.2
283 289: 45.7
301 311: 44.5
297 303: 45.2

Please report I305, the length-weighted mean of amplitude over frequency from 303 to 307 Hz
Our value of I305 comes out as 43.9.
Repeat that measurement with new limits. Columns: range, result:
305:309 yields 44.4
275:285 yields 45.1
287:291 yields 46.2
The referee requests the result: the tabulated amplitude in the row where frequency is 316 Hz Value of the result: 49.6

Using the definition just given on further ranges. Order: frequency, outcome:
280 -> 46.03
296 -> 46.47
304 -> 44.14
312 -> 47.17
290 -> 46.55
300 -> 45.23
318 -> 50.5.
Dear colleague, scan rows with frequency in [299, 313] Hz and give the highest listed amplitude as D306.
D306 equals 47.17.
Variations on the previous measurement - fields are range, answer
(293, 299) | 46.86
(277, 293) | 46.55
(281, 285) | 44.7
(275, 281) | 46.03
